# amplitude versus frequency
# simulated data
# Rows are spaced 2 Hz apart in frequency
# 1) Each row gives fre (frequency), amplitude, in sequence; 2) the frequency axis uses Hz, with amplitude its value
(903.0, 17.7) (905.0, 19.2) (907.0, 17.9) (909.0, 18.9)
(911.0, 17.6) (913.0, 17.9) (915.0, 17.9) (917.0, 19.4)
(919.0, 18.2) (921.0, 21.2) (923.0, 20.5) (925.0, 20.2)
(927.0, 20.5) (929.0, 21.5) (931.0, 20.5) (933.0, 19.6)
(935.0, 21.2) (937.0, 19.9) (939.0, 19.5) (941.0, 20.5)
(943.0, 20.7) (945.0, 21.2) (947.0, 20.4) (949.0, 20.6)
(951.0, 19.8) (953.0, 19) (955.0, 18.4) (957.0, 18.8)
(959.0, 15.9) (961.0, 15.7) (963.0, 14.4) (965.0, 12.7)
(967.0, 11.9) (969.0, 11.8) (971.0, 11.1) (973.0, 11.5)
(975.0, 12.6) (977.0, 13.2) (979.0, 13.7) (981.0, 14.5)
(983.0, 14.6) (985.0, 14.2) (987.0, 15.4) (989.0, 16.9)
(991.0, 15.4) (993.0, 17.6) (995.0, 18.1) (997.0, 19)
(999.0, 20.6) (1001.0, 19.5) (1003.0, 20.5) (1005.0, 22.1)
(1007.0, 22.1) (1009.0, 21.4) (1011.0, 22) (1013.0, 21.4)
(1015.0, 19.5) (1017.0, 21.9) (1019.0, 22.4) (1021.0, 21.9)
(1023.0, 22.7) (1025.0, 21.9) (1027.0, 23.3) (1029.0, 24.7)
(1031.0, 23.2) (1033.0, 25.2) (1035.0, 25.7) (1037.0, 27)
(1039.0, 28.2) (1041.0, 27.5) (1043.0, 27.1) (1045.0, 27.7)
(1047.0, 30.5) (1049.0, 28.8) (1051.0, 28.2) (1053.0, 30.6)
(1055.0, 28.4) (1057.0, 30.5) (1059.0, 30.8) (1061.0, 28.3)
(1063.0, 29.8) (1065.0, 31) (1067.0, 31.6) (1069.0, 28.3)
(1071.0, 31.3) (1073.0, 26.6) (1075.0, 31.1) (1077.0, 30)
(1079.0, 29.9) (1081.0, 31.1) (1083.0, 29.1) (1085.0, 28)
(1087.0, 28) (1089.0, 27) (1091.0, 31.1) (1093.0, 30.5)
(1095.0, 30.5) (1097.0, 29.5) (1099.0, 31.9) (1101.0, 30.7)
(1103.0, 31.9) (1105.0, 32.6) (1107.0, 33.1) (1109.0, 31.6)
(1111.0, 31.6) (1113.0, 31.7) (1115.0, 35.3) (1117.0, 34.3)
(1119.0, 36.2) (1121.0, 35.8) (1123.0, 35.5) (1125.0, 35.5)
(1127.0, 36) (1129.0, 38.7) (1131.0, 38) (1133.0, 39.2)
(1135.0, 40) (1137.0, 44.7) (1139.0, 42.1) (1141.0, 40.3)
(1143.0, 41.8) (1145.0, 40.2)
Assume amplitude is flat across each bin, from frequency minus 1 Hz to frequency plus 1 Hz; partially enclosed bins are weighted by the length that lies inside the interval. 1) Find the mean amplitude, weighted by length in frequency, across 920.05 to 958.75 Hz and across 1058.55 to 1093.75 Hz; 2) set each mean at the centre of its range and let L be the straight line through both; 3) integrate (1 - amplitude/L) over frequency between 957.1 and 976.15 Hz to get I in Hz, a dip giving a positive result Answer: 7.5 Hz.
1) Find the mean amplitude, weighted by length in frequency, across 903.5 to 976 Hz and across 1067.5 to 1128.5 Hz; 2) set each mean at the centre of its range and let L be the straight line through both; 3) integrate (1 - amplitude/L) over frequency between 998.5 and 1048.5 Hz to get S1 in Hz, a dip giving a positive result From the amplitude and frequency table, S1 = 3.1 Hz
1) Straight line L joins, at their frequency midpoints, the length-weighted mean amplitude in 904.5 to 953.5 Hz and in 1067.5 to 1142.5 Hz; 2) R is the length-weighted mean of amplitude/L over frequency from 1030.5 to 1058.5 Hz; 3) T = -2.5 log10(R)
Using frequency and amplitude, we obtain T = 0.03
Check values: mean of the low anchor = 19.8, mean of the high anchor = 33.3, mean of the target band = 27.9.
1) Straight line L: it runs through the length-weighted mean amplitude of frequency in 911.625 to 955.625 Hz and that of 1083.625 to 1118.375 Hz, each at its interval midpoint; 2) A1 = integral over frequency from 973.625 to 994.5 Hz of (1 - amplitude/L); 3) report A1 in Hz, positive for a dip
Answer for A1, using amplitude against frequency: 7.6 Hz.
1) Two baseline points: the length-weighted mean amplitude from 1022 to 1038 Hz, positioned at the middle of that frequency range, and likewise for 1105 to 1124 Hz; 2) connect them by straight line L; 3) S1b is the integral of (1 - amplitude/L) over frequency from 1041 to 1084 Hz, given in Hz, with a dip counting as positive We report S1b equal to -2.5 Hz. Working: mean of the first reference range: 24.2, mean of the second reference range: 33.8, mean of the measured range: 29.5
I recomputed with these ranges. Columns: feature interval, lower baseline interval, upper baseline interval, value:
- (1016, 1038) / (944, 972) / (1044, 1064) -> 1.8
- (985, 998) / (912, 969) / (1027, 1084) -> 3.5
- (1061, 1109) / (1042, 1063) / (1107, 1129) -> 2.4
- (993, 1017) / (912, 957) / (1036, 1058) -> 4.6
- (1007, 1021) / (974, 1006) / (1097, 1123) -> -1.1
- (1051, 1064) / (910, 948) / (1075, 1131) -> -0.3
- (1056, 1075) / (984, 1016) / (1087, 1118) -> -2.0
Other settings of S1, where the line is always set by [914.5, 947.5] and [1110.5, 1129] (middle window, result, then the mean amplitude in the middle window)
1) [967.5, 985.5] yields 8.2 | 13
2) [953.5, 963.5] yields 2.4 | 16.9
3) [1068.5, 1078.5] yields 0.6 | 29.5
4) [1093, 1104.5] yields 0.8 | 30.9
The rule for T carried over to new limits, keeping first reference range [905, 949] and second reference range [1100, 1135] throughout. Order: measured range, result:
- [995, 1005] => 0.268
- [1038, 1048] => 0.026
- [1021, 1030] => 0.194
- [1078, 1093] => 0.104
